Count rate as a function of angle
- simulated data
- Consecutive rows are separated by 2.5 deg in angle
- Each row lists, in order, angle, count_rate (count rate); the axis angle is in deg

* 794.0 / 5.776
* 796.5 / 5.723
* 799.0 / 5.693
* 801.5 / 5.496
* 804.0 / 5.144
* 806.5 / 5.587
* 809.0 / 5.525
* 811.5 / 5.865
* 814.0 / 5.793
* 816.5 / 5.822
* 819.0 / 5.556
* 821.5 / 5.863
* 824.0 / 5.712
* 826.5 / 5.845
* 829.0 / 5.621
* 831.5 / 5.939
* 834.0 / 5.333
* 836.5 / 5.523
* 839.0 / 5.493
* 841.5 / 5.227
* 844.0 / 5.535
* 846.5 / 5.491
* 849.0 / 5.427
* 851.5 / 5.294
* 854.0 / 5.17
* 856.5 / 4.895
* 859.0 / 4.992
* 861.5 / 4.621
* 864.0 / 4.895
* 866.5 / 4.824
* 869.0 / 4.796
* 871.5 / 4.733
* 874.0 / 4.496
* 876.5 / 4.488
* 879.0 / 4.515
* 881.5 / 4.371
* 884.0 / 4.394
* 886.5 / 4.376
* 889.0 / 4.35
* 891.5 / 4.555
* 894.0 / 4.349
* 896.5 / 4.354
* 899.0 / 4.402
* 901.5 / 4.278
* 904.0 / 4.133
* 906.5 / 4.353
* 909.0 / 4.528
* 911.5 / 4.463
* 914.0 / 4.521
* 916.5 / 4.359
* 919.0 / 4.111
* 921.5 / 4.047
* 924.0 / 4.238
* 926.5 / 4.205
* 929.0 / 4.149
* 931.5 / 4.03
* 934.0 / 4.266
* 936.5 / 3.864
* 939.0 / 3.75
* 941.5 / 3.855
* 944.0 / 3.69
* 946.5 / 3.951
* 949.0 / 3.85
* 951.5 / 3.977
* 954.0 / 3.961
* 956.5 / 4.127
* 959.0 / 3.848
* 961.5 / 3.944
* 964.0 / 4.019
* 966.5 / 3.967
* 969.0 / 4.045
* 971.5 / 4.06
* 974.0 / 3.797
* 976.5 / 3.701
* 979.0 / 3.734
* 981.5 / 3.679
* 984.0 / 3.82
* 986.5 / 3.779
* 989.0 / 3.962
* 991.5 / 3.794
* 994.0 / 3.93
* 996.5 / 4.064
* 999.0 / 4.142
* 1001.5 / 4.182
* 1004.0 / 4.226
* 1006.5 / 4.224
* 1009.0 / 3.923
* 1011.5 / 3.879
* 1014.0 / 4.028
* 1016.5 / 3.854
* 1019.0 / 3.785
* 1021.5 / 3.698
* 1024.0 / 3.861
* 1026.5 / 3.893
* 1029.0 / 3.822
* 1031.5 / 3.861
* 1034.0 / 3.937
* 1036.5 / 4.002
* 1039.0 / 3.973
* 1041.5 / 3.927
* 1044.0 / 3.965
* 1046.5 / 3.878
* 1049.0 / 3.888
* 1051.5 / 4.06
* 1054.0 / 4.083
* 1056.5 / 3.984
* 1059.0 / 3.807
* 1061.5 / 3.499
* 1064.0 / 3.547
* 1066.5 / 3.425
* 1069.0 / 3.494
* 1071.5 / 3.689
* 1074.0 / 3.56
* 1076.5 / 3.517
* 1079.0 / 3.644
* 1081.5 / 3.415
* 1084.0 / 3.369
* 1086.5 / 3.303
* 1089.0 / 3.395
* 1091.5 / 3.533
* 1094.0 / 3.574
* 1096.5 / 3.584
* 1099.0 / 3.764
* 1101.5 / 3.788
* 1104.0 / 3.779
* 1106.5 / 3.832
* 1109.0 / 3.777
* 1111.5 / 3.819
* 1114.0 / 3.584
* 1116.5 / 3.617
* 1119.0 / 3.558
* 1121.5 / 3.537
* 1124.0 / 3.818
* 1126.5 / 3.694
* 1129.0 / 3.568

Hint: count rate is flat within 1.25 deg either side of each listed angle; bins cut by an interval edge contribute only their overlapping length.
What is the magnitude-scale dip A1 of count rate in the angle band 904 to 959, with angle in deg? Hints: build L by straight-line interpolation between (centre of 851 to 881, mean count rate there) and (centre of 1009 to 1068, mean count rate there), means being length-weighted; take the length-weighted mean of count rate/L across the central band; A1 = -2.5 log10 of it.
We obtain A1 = 0.08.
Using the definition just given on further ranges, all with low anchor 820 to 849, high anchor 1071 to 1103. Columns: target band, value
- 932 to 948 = 0.211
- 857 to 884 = 0.138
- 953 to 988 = 0.155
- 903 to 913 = 0.143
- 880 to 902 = 0.171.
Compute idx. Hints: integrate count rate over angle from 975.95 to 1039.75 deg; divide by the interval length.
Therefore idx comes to 3.92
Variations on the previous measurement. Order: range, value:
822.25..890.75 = 5.05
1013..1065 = 3.87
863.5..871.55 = 4.82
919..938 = 4.11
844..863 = 5.15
